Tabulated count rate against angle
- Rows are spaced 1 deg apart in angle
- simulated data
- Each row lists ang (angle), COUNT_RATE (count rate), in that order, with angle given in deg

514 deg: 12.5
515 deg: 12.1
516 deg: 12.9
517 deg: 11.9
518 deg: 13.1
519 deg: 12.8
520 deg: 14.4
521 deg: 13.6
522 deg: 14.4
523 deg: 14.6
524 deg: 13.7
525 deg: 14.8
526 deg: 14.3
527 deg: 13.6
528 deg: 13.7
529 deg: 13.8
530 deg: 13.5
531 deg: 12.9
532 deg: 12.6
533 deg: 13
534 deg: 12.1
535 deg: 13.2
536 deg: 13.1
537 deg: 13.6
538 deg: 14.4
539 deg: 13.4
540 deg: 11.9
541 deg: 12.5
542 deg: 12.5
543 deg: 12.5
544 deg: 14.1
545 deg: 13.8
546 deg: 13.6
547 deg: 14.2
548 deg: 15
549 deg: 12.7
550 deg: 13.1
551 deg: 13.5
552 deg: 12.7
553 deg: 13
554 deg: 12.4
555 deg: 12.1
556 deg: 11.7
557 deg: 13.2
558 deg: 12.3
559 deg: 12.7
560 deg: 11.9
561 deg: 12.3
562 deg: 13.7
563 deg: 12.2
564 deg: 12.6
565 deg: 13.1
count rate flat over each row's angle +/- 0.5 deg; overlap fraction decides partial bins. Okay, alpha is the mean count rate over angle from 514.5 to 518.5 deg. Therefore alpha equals 12.5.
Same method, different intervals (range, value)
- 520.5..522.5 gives 14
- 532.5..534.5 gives 12.6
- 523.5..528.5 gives 14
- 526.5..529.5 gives 13.7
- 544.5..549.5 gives 13.9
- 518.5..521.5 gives 13.6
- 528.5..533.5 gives 13.2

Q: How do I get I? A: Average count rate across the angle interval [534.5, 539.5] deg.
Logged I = 13.5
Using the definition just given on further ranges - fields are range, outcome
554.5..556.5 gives 11.9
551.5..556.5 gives 12.4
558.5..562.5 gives 12.7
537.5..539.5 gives 13.9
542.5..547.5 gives 13.6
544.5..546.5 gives 13.7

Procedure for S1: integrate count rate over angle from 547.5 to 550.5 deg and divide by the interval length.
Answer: 13.6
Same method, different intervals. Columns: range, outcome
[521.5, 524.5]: 14.2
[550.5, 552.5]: 13.1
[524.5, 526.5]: 14.6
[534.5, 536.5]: 13.1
